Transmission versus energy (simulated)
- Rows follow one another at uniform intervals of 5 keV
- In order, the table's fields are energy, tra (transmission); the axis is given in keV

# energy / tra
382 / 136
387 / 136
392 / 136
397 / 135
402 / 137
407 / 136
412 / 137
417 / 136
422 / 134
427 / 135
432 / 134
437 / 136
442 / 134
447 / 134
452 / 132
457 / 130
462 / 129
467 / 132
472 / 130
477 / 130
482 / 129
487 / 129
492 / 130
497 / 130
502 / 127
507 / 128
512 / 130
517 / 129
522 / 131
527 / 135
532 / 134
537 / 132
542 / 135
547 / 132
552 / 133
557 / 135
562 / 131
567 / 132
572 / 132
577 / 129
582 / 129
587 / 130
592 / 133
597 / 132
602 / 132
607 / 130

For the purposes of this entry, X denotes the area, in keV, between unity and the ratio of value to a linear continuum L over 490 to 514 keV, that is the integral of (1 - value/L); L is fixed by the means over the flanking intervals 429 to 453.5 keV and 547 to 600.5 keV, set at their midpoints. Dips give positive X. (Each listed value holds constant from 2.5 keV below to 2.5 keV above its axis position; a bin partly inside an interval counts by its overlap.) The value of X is 0.7 keV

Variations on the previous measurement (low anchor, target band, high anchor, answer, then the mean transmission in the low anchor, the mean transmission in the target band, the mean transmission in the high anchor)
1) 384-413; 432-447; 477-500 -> -0.18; 136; 135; 130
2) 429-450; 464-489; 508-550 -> 0.65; 134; 130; 132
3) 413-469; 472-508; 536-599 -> 1.00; 133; 129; 132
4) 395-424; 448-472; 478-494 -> 0.13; 136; 131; 129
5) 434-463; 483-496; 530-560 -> 0.34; 133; 130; 133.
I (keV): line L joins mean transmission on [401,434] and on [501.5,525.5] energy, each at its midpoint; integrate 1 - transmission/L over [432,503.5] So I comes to 0.7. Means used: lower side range 136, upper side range 129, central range 131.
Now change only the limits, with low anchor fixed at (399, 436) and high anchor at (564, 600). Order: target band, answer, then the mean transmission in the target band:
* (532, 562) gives -0.3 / 133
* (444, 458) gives 0.2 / 132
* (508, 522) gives 0.3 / 130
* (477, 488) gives 0.4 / 129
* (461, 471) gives 0.3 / 131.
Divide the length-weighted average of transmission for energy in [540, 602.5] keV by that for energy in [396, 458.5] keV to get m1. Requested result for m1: 0.98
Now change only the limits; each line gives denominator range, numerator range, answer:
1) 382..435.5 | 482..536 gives 0.96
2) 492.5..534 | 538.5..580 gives 1.01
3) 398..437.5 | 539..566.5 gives 0.98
